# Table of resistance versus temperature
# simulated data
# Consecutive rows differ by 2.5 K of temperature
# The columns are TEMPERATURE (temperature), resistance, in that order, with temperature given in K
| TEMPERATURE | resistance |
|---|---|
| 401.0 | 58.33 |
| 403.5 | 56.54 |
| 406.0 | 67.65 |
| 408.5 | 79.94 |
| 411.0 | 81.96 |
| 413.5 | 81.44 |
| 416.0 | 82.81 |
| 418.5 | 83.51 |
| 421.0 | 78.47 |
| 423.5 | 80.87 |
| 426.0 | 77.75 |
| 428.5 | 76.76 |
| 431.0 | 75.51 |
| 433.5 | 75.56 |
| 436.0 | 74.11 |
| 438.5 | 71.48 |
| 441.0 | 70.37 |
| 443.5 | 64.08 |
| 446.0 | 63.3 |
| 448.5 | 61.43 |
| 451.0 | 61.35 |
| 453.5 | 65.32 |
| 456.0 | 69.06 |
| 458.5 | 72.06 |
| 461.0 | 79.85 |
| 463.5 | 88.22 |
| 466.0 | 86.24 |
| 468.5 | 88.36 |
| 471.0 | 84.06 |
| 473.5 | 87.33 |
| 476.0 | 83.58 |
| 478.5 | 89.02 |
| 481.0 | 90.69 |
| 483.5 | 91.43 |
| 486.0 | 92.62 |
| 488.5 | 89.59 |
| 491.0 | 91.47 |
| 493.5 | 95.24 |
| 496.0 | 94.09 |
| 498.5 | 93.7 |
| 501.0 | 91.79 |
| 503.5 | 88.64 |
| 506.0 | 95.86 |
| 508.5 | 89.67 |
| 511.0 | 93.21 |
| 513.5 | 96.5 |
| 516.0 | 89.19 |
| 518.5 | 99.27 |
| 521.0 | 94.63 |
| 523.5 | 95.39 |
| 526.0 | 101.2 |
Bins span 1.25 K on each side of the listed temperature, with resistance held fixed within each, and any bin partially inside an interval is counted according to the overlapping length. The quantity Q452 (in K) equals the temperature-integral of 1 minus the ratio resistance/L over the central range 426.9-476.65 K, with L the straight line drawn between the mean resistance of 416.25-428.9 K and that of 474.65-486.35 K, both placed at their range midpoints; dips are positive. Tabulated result 5.8 K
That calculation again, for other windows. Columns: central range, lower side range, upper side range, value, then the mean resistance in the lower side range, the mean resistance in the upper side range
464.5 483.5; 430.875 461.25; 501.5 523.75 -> -2.0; 68.9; 93.5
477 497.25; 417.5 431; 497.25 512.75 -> -0.5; 79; 92.3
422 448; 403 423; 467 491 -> 2.7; 77.5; 88.6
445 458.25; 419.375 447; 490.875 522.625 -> 2.4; 73.7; 93.4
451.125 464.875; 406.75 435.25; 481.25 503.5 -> 1.9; 79.2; 92.2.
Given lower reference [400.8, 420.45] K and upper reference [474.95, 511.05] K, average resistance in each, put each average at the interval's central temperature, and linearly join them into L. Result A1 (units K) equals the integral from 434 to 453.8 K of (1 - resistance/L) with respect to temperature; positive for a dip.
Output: 3.6 K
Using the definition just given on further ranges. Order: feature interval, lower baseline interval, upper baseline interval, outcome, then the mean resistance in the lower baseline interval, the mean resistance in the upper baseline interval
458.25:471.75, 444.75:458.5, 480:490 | -1.54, 64.8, 91.1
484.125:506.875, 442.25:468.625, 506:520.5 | -1.42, 72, 93.8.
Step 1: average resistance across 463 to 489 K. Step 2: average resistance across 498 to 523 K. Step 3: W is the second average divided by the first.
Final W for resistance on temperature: 1.06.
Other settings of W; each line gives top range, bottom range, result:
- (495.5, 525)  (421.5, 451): 1.31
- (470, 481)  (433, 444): 1.21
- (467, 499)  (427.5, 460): 1.30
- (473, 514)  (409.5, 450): 1.22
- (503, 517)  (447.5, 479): 1.18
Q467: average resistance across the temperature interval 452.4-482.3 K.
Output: 82.1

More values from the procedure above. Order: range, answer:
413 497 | 79.9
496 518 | 92.7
